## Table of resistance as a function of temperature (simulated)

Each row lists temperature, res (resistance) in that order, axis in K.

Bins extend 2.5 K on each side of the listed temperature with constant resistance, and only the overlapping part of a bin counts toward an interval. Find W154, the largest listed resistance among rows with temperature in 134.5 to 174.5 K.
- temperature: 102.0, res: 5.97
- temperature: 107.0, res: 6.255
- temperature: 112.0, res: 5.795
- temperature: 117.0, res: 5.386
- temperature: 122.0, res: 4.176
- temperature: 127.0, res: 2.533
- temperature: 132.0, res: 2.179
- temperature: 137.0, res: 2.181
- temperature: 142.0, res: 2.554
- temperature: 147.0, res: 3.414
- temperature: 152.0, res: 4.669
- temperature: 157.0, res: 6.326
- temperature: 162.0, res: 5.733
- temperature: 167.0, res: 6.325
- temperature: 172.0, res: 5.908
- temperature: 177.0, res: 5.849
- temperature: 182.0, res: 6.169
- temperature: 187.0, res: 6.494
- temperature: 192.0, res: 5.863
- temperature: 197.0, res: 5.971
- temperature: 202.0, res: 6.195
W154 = 6.326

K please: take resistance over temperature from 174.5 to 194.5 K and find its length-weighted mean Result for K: 6.09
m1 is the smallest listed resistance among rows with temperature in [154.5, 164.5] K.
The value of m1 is 5.733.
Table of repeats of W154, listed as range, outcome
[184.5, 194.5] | 6.494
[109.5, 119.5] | 5.795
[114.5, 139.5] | 5.386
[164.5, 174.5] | 6.325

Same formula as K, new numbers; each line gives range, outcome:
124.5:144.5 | 2.36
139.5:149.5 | 2.98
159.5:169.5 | 6.03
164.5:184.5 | 6.06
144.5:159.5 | 4.8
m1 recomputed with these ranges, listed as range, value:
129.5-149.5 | 2.179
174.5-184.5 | 5.849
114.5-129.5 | 2.533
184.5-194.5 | 5.863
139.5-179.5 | 2.554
